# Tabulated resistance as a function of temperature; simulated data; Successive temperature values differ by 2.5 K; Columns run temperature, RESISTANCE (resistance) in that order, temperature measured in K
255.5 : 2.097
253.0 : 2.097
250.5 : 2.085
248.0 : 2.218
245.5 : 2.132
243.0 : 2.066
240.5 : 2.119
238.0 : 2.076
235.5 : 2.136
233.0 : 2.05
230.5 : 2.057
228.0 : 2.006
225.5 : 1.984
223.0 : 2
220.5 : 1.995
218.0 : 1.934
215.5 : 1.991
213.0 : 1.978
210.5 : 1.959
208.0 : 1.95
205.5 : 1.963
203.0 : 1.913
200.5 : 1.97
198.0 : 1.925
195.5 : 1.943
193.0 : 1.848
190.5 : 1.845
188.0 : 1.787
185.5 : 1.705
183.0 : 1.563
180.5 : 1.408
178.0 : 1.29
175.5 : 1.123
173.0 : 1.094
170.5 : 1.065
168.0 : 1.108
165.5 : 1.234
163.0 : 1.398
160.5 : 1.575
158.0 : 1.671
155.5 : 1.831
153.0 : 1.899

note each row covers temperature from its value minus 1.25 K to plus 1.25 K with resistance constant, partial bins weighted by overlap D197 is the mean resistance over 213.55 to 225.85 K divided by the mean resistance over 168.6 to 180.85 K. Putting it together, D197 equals 1.68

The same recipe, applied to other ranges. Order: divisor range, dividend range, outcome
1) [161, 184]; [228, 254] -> 1.66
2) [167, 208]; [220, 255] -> 1.29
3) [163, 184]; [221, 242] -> 1.65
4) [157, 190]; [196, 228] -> 1.41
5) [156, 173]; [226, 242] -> 1.54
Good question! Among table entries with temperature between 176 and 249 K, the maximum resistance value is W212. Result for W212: 2.218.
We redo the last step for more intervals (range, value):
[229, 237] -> 2.136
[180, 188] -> 1.787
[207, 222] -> 1.995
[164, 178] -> 1.29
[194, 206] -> 1.97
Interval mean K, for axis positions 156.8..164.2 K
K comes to 1.55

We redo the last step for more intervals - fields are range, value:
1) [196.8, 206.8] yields 1.94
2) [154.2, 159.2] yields 1.75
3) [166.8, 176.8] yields 1.1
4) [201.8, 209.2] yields 1.94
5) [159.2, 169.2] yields 1.33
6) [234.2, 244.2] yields 2.1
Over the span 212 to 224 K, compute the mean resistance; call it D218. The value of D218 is 1.98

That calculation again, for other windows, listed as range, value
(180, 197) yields 1.75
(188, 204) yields 1.9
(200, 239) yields 2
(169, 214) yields 1.68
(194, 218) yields 1.95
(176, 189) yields 1.52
